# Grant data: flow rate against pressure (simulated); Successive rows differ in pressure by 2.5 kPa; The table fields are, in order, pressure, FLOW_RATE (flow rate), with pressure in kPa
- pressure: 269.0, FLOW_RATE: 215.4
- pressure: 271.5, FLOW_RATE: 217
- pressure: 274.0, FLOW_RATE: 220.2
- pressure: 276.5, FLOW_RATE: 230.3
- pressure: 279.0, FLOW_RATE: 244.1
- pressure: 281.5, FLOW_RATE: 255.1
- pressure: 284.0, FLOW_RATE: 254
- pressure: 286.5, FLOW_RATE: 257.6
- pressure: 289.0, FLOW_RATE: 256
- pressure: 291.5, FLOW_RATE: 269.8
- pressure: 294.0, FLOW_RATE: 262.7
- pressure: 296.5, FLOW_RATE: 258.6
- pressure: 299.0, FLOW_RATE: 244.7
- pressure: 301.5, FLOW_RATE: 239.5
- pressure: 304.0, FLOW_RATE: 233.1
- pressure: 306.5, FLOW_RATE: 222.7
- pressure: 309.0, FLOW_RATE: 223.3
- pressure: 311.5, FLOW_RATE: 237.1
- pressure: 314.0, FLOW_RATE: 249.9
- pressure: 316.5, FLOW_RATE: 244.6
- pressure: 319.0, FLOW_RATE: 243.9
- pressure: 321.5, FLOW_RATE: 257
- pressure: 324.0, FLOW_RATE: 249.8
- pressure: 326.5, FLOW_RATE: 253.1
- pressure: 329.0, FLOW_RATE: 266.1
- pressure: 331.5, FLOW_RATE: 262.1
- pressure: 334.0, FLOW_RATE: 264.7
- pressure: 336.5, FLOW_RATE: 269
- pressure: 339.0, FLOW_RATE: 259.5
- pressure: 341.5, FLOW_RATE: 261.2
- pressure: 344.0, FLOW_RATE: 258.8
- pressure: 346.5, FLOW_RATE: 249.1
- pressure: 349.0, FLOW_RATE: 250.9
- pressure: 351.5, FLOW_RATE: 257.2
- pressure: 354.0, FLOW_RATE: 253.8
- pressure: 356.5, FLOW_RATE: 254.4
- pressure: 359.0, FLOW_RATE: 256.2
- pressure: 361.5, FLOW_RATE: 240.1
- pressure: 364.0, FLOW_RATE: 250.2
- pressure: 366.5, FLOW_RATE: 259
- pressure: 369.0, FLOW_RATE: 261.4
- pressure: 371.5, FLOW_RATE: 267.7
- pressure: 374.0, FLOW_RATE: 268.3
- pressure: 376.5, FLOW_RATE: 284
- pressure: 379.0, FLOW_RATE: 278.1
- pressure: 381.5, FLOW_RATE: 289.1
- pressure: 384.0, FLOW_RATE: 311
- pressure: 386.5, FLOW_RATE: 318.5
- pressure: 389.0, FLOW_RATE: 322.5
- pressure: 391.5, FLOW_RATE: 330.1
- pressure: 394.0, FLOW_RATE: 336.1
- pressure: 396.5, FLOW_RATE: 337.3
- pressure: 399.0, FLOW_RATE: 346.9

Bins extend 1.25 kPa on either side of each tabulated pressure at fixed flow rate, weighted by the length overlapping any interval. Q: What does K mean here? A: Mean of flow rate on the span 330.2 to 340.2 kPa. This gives 264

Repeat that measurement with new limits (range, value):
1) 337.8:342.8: 260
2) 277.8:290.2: 253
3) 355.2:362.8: 250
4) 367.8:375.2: 266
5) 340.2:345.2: 260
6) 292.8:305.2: 248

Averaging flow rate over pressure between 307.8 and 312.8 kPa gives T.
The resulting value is 230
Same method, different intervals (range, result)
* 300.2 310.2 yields 230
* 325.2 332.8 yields 260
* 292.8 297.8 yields 260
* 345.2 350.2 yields 250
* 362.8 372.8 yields 260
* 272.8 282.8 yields 238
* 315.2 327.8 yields 250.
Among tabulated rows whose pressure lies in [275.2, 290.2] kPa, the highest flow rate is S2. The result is 257.6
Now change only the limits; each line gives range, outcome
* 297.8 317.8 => 249.9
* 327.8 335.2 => 266.1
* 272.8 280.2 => 244.1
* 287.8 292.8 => 269.8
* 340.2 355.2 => 261.2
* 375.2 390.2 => 322.5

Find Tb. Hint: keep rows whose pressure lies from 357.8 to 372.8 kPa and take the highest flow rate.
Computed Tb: 267.7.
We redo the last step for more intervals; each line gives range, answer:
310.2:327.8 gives 257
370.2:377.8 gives 284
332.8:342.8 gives 269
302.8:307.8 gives 233.1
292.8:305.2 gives 262.7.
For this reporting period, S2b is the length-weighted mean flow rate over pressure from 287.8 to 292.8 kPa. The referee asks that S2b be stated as 263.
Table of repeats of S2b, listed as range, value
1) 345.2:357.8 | 253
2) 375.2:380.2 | 281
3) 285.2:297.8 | 261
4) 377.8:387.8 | 299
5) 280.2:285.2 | 254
